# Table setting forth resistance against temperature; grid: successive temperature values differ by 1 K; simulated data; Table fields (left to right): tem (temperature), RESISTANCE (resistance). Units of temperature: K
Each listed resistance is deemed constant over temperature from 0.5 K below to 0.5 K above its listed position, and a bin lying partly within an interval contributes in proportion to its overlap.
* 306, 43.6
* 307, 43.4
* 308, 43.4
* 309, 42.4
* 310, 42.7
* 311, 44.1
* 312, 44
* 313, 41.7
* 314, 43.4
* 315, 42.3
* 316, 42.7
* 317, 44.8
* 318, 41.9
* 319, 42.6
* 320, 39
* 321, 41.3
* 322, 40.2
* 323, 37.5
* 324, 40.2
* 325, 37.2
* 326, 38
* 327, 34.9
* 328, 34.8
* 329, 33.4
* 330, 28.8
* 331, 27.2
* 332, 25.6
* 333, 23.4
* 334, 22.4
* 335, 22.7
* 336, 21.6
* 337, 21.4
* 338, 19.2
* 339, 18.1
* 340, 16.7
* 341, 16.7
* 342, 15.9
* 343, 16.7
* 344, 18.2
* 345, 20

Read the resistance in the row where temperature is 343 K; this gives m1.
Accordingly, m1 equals 16.7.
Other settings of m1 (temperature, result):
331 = 27.2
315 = 42.3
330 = 28.8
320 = 39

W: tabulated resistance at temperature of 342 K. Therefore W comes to 15.9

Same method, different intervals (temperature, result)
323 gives 37.5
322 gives 40.2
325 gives 37.2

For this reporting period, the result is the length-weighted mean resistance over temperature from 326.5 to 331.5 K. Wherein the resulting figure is 31.8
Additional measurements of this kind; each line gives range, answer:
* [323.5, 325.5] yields 38.7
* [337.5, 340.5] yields 18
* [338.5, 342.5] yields 16.9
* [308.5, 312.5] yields 43.3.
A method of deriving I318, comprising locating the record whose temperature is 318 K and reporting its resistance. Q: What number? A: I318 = 41.9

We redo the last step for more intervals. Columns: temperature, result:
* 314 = 43.4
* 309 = 42.4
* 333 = 23.4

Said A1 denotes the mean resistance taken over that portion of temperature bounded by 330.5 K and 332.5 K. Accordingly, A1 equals 26.4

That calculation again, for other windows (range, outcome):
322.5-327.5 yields 37.6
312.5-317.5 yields 43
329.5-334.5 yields 25.5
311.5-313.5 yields 42.9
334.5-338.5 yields 21.2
